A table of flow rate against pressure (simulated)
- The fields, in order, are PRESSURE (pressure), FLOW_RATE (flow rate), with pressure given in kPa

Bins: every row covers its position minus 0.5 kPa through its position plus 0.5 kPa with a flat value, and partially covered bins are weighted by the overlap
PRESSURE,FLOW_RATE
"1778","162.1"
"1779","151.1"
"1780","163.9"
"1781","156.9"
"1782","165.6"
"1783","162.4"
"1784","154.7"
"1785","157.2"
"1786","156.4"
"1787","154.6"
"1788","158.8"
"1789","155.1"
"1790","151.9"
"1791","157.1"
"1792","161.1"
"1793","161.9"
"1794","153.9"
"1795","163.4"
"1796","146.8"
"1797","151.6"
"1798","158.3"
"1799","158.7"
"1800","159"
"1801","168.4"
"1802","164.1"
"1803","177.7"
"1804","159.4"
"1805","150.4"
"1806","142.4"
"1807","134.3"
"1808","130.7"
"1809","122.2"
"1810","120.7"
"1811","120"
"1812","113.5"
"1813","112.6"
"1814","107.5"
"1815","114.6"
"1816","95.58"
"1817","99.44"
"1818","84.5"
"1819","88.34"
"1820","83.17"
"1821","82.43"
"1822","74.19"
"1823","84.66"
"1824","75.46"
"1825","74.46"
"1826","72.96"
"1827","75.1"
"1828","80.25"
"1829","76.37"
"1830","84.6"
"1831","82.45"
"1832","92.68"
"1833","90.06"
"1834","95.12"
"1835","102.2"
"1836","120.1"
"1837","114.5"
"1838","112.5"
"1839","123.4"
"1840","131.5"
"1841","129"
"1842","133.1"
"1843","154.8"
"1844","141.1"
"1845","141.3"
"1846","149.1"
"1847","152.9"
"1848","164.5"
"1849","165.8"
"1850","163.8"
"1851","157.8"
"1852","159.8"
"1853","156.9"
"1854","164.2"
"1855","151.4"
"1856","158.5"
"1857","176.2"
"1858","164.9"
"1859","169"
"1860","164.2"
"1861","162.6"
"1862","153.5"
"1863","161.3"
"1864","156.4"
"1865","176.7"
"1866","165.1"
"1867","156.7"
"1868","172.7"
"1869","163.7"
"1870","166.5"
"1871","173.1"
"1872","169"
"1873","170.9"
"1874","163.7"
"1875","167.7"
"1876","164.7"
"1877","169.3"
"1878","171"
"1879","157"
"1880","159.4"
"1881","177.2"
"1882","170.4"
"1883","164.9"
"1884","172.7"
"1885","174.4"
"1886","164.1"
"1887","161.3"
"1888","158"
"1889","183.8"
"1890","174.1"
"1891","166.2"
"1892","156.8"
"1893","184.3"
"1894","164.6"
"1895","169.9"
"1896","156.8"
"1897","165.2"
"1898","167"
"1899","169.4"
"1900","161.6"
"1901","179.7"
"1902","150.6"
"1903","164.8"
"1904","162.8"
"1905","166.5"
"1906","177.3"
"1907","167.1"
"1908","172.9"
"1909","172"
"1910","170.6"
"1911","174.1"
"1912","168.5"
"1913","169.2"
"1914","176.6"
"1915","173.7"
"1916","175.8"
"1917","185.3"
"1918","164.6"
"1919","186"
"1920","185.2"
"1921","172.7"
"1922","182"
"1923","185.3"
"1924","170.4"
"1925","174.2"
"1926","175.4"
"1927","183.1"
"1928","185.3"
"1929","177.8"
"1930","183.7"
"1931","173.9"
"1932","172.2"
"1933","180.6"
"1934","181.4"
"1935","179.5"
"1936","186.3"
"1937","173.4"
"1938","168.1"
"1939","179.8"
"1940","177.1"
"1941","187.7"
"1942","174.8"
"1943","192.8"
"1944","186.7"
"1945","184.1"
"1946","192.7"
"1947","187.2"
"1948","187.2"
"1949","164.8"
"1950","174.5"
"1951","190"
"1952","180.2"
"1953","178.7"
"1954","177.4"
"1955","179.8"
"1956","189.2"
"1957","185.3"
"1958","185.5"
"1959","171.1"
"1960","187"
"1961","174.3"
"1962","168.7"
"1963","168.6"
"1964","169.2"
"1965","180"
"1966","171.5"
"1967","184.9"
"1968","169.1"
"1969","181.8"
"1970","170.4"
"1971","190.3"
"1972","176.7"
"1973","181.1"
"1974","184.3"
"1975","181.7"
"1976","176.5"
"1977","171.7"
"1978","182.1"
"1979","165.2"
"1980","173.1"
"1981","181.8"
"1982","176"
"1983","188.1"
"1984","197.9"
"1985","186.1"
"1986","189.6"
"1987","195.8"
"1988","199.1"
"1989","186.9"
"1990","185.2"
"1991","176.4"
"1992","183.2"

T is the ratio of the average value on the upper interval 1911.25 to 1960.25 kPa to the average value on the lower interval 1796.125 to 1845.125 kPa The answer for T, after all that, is 1.55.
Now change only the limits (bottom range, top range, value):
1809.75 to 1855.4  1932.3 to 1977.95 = 1.57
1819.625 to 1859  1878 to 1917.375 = 1.39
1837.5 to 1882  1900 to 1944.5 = 1.11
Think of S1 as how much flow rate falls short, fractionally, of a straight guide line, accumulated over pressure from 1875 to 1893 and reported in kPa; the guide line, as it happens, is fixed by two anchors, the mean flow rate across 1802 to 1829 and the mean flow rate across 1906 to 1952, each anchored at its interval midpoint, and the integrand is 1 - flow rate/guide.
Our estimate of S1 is -2.1 kPa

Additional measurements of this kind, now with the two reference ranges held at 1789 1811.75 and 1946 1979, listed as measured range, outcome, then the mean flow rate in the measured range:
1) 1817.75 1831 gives 6.4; 79.7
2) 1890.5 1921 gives -0.2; 170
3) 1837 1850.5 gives 1.3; 142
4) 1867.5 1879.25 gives -0.3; 168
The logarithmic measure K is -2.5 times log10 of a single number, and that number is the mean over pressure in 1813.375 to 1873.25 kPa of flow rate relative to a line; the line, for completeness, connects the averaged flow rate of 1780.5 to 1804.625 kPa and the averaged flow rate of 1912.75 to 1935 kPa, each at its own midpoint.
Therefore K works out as 0.28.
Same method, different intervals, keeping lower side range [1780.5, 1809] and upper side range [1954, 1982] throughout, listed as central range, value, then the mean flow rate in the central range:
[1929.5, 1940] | -0.027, 178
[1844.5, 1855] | 0.036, 157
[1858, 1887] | -0.005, 166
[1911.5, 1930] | -0.036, 177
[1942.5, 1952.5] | -0.054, 184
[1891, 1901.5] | 0.007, 167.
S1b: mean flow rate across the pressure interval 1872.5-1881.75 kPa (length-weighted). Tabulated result 167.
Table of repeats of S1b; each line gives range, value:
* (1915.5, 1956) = 180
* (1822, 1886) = 142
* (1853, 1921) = 168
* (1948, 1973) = 178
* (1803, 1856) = 118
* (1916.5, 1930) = 179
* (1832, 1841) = 111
